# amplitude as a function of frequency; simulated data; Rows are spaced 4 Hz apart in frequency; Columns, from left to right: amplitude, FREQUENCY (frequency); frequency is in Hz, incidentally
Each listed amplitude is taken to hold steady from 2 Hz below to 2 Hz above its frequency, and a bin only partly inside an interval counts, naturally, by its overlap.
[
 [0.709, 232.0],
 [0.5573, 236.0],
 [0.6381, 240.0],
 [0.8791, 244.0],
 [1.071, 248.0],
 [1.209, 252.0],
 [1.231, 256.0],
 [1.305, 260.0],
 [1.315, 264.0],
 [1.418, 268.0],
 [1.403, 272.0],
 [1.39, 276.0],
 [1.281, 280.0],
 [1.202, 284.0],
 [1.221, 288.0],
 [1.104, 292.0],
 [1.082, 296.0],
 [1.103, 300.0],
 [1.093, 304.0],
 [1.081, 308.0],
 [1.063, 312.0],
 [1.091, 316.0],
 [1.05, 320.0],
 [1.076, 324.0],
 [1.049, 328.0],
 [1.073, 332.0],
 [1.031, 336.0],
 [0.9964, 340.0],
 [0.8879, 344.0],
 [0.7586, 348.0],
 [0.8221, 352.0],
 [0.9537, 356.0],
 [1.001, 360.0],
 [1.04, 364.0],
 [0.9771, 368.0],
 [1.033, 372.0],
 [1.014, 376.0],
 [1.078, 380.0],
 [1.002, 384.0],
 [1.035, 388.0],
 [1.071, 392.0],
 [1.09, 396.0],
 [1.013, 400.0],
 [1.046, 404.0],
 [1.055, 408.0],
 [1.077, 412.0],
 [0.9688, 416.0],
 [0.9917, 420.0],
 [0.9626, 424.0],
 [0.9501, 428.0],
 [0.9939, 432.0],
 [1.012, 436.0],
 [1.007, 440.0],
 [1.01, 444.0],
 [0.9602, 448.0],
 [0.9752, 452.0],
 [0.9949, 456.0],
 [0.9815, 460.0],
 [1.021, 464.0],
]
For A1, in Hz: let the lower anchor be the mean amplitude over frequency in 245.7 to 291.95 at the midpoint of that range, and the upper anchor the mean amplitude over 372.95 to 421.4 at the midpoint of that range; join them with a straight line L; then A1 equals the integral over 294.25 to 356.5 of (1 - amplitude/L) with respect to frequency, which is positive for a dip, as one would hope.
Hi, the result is 8.2 Hz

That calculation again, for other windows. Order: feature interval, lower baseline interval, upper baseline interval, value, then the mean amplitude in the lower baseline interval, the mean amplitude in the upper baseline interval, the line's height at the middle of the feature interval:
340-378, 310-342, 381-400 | 3.78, 1.05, 1.05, 1.05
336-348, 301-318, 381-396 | 1.59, 1.08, 1.05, 1.07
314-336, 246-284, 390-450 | 2.17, 1.29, 1.01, 1.18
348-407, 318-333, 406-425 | 1.63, 1.06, 1.01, 1.03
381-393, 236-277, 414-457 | -0.09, 1.15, 0.984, 1.03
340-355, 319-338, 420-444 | 2.72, 1.06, 0.988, 1.04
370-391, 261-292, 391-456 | 1.18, 1.3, 1.01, 1.1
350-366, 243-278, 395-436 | 2.16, 1.26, 1.01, 1.1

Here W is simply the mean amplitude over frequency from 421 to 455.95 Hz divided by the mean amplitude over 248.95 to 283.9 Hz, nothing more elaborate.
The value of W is 0.8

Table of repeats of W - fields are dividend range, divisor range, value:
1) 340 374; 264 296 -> 0.73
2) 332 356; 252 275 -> 0.69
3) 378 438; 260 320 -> 0.85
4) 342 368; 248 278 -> 0.70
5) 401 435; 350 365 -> 1.06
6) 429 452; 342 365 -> 1.10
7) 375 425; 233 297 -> 0.91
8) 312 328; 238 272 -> 0.93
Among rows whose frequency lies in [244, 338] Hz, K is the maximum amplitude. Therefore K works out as 1.418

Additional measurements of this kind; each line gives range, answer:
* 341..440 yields 1.09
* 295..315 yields 1.103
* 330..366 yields 1.073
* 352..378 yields 1.04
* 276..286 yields 1.39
